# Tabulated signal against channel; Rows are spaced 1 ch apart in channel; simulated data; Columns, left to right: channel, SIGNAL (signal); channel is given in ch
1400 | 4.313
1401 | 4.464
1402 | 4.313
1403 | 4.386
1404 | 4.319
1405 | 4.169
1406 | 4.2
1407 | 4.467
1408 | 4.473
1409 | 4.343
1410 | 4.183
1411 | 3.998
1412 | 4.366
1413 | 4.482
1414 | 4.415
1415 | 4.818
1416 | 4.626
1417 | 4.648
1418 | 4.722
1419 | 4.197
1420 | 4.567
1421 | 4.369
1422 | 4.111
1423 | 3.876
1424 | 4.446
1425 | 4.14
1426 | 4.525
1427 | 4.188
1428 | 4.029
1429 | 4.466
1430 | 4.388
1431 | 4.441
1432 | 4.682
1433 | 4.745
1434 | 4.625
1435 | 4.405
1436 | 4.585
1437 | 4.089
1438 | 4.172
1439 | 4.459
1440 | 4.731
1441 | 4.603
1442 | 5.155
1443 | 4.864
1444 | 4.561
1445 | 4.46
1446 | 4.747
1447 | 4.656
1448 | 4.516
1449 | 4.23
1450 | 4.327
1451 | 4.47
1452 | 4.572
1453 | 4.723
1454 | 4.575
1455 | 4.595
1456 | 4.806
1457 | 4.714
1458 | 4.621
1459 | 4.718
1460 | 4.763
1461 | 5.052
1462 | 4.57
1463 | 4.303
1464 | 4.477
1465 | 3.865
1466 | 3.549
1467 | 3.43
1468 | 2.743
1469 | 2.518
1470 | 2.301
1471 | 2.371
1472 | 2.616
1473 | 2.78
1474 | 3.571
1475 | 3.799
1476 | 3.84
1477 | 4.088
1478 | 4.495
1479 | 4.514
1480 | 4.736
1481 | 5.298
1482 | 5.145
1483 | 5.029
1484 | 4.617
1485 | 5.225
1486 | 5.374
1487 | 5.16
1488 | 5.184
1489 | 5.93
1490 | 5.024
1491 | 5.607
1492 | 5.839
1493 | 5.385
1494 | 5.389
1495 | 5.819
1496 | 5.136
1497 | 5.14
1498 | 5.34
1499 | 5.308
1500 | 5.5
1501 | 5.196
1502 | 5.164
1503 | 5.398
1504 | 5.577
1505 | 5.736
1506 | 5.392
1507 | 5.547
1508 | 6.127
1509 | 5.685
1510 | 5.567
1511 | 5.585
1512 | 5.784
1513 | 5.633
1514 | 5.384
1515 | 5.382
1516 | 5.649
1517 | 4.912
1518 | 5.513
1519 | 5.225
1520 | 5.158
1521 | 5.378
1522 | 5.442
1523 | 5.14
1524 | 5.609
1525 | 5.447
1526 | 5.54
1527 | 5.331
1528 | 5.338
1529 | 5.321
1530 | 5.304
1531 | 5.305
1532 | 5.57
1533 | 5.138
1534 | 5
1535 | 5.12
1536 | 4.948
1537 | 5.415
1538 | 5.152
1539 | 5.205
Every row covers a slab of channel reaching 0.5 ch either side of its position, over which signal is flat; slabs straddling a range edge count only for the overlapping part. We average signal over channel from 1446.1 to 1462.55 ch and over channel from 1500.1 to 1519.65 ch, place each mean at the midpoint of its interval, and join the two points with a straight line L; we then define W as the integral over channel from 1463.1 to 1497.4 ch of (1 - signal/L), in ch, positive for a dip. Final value 4.39 ch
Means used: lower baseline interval 4.62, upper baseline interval 5.5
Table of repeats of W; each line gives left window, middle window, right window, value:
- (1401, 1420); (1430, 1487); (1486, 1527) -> 6.8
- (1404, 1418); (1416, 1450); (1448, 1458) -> 0.2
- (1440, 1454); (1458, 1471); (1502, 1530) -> 2.7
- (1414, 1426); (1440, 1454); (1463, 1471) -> -3.2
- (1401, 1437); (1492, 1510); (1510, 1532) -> -0.9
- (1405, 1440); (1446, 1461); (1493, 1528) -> 0.5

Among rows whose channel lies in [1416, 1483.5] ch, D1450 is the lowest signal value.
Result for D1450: 2.301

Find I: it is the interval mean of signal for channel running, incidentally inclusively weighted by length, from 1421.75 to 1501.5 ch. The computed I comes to 4.51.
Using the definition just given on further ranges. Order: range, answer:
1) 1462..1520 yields 4.82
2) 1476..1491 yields 4.97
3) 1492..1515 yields 5.5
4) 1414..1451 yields 4.48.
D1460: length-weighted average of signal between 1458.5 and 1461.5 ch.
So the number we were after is 4.84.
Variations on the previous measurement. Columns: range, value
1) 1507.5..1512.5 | 5.75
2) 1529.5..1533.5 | 5.33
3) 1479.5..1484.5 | 4.96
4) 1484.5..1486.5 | 5.3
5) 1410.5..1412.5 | 4.18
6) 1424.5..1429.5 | 4.27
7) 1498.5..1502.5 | 5.29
